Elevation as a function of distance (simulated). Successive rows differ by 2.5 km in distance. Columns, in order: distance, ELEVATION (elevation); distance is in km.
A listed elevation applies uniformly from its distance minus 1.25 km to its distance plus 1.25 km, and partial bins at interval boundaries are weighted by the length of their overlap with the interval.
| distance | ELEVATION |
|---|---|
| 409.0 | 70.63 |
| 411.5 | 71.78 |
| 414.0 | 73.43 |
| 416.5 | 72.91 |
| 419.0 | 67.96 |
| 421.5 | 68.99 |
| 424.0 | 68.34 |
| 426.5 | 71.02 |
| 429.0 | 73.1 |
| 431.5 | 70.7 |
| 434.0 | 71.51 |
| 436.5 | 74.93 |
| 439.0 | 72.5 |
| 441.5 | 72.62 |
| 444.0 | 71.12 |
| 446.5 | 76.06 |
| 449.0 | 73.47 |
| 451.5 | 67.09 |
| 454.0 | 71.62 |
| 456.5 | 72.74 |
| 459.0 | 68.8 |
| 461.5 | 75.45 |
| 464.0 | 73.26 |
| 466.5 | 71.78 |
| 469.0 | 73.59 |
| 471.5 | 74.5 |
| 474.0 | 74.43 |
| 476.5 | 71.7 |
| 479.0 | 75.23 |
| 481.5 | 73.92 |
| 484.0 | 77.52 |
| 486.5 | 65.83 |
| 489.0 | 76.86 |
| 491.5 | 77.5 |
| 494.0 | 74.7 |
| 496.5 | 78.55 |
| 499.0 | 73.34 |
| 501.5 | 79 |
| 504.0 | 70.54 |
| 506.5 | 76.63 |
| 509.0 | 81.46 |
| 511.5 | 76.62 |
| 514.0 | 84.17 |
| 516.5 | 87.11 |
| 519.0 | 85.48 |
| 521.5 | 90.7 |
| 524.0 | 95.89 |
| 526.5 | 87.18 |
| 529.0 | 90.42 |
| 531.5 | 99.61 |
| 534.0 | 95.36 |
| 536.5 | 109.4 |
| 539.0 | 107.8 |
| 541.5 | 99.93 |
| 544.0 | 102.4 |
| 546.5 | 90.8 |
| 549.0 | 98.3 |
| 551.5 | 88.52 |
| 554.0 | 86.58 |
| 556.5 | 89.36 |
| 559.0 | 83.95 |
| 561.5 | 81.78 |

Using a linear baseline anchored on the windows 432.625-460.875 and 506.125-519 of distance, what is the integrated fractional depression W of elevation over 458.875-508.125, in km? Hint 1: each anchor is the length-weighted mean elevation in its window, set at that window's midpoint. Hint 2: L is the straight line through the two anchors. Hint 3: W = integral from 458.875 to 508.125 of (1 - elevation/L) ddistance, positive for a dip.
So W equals 2.0 km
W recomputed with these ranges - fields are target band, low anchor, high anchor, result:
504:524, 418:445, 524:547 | 2.06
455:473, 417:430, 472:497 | 0.03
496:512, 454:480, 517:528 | 1.45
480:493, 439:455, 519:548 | 1.40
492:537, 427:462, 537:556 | 2.17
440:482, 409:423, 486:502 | 0.41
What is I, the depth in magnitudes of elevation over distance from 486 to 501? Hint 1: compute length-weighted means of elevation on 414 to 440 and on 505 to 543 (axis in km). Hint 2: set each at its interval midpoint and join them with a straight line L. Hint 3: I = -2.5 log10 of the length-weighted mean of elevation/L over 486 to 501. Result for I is 0.13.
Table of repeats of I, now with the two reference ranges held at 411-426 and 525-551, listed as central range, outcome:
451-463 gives 0.11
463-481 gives 0.13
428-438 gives 0.02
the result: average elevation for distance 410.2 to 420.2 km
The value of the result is 71.5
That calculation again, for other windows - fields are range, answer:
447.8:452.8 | 70.3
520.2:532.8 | 92.7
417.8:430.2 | 69.9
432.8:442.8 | 72.9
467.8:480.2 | 73.9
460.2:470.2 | 73.5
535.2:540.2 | 108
